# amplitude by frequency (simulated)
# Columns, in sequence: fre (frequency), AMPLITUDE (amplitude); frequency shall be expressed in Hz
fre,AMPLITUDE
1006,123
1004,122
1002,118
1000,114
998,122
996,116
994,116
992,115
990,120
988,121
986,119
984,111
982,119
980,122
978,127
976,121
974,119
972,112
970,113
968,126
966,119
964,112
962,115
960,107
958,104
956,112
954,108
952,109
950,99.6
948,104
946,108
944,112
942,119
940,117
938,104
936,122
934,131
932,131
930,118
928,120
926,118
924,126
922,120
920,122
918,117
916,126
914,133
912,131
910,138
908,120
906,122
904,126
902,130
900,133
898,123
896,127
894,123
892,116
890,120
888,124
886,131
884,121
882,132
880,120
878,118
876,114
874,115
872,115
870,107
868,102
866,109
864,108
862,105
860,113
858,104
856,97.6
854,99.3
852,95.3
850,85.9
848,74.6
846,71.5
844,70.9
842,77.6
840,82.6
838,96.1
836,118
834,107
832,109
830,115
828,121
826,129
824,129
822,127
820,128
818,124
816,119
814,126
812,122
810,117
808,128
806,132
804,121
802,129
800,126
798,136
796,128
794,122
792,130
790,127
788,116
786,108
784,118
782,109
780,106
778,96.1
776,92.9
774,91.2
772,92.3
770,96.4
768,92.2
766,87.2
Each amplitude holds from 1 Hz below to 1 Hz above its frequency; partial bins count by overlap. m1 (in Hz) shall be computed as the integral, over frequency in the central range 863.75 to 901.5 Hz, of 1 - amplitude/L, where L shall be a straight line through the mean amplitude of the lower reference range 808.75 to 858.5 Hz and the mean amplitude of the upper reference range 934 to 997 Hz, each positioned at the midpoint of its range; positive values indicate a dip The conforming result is -3.4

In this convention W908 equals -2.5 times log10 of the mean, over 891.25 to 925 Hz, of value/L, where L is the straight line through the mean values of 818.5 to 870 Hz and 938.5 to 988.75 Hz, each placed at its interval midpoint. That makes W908 -0.15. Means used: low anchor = 103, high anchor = 114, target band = 126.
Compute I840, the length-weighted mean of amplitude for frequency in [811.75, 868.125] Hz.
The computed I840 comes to 106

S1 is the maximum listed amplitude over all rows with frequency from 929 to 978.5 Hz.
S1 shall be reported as 131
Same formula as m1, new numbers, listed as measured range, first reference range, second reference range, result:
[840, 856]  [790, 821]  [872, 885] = 5.1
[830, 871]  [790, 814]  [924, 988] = 8.6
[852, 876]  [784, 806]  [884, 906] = 3.5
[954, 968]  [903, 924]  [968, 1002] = 1.0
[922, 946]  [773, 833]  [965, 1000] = -0.1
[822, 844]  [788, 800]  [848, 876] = 1.2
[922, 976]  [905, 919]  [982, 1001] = 3.2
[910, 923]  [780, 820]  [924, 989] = -0.9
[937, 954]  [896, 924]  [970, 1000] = 1.9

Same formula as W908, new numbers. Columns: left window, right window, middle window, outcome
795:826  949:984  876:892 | -0.018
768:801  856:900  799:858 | 0.041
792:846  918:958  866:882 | 0.019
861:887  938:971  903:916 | -0.132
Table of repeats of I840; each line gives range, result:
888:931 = 124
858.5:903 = 118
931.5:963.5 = 112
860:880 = 111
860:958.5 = 119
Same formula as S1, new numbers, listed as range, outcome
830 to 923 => 138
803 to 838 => 132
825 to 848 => 129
